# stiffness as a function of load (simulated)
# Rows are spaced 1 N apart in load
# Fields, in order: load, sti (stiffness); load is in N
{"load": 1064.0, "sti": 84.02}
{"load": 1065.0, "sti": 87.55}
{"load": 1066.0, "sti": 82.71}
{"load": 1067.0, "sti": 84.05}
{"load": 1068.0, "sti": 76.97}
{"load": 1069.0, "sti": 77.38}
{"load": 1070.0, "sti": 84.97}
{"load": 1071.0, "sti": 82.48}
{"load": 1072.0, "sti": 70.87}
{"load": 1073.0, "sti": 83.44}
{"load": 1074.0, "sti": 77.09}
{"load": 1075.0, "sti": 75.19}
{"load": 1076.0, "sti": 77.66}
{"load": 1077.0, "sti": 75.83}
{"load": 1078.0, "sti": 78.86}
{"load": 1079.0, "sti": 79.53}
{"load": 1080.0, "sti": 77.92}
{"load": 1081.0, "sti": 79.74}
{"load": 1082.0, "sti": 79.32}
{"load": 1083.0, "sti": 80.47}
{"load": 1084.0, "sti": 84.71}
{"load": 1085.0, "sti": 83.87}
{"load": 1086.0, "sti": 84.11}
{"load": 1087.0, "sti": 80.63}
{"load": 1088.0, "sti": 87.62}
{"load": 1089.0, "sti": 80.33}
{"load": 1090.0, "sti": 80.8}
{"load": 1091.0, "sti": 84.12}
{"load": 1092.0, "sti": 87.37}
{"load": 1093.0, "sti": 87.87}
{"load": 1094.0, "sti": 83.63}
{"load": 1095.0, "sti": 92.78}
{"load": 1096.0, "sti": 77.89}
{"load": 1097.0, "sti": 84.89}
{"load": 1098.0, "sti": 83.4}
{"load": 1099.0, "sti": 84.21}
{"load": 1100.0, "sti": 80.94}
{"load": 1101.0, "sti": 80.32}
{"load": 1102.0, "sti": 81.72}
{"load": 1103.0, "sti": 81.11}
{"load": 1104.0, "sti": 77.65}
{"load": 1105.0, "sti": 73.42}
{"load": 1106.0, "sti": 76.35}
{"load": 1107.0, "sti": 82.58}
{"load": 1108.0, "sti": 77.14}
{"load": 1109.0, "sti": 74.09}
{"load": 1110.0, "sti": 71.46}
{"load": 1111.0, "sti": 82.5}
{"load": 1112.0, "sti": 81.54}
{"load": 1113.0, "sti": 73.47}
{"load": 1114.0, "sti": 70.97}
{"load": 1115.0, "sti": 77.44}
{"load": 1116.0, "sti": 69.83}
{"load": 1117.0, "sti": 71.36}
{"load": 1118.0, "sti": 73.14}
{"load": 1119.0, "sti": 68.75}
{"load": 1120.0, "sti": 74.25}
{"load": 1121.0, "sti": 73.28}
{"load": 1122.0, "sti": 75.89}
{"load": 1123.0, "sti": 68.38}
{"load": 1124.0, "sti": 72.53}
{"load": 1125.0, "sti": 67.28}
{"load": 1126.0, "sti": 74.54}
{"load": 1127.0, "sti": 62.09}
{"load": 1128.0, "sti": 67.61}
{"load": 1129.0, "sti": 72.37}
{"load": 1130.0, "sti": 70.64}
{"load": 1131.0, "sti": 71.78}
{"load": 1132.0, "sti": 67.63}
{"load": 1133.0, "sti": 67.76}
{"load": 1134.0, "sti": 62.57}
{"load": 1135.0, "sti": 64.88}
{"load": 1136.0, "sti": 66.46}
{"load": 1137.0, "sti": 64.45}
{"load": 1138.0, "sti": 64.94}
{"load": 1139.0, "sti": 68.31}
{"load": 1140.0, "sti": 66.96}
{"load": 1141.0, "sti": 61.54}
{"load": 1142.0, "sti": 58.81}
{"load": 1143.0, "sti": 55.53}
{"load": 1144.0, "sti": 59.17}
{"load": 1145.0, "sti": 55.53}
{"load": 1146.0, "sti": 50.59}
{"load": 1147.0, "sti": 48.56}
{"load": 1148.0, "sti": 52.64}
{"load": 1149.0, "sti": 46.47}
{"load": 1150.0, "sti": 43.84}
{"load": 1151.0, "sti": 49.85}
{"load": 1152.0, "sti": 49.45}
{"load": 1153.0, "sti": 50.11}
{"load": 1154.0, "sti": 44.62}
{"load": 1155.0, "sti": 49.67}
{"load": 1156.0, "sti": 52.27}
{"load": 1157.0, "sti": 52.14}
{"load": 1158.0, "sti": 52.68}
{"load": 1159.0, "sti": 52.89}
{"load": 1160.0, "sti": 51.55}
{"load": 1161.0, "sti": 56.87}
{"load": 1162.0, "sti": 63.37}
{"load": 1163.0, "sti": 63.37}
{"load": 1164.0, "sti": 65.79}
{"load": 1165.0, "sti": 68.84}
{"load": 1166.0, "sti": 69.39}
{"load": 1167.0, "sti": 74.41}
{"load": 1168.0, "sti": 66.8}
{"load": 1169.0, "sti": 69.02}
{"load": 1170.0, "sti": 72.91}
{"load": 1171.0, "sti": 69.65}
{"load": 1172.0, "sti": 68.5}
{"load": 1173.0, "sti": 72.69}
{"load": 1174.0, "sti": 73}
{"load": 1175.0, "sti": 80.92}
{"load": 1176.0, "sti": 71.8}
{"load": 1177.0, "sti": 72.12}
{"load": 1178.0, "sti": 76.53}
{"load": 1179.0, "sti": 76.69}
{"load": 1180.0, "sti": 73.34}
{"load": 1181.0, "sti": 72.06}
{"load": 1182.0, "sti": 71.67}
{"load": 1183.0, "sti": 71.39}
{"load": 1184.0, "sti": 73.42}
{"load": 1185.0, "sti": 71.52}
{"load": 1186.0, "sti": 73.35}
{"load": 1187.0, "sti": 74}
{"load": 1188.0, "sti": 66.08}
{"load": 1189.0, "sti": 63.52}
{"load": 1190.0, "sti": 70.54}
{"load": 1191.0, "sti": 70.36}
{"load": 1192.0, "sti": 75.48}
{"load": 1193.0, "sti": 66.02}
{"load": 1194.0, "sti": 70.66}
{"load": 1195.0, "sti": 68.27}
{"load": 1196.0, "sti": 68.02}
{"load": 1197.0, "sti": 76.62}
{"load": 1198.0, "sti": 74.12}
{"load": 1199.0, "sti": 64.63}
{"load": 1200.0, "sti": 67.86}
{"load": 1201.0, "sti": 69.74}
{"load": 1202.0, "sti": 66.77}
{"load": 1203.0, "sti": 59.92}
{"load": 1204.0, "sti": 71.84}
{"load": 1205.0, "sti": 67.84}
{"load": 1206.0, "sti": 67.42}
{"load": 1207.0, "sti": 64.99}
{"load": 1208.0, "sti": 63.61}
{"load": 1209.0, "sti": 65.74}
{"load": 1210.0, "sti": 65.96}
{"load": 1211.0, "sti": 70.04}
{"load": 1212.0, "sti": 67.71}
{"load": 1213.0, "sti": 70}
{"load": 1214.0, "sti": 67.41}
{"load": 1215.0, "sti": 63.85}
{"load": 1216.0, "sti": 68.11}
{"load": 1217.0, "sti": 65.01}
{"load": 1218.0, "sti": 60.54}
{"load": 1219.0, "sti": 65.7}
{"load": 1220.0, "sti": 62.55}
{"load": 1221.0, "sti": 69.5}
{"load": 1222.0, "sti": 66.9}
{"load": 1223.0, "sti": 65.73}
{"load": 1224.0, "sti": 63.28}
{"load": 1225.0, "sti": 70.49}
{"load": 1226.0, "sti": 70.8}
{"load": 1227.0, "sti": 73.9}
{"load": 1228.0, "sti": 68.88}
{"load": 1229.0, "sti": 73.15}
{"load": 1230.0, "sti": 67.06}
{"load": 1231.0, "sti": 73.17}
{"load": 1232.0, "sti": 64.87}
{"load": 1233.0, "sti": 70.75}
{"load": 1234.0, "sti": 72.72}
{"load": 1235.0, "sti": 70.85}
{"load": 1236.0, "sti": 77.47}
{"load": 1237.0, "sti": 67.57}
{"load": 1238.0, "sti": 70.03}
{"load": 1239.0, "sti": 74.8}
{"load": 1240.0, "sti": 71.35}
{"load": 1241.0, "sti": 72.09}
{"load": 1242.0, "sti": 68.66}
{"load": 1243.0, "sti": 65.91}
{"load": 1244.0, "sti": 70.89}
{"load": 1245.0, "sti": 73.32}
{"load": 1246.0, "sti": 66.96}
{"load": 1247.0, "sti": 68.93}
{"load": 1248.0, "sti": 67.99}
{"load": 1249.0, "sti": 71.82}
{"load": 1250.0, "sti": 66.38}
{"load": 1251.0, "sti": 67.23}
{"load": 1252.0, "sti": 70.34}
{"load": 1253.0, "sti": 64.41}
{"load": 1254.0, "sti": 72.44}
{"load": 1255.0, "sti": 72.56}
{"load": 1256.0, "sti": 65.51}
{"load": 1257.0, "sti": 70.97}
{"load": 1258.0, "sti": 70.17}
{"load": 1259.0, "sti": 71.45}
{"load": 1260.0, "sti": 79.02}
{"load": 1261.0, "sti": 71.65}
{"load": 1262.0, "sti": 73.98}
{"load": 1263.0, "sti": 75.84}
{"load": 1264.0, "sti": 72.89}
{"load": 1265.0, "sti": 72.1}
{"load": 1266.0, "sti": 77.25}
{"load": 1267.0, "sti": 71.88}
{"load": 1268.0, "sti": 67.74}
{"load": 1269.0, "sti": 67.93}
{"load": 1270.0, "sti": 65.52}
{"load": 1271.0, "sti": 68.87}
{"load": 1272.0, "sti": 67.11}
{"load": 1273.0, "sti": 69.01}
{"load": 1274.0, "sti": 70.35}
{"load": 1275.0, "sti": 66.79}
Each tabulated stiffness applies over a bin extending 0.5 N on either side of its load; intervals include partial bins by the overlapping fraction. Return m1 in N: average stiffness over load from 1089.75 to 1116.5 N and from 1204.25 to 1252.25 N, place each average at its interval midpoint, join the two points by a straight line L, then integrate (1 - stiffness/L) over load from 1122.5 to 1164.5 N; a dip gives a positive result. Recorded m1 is 9.2 N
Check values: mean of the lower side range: 80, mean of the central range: 59.7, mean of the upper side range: 68.6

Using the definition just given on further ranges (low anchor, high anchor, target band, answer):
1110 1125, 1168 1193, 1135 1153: 4.0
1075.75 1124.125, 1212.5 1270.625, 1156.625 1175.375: 2.3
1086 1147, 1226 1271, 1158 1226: 3.4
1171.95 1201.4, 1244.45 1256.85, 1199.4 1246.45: 1.2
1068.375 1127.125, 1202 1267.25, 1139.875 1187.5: 7.1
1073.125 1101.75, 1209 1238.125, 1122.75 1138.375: 2.0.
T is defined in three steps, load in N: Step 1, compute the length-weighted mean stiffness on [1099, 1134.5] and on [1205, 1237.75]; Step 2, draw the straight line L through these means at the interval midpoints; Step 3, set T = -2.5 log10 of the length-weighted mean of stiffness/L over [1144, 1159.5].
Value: 0.38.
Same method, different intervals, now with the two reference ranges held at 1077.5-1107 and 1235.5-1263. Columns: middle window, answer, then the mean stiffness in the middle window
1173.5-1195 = 0.048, 72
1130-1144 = 0.212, 64.8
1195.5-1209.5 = 0.095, 67.8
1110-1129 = 0.107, 72.5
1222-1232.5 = 0.049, 69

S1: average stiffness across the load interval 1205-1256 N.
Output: 68.6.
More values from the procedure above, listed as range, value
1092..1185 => 68.6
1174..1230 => 69.3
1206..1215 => 66.8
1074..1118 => 79.8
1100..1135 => 73.3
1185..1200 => 70.1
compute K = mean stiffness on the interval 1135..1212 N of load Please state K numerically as 64.7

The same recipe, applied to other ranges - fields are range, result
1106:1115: 76.7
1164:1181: 72.1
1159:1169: 64.1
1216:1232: 67.7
